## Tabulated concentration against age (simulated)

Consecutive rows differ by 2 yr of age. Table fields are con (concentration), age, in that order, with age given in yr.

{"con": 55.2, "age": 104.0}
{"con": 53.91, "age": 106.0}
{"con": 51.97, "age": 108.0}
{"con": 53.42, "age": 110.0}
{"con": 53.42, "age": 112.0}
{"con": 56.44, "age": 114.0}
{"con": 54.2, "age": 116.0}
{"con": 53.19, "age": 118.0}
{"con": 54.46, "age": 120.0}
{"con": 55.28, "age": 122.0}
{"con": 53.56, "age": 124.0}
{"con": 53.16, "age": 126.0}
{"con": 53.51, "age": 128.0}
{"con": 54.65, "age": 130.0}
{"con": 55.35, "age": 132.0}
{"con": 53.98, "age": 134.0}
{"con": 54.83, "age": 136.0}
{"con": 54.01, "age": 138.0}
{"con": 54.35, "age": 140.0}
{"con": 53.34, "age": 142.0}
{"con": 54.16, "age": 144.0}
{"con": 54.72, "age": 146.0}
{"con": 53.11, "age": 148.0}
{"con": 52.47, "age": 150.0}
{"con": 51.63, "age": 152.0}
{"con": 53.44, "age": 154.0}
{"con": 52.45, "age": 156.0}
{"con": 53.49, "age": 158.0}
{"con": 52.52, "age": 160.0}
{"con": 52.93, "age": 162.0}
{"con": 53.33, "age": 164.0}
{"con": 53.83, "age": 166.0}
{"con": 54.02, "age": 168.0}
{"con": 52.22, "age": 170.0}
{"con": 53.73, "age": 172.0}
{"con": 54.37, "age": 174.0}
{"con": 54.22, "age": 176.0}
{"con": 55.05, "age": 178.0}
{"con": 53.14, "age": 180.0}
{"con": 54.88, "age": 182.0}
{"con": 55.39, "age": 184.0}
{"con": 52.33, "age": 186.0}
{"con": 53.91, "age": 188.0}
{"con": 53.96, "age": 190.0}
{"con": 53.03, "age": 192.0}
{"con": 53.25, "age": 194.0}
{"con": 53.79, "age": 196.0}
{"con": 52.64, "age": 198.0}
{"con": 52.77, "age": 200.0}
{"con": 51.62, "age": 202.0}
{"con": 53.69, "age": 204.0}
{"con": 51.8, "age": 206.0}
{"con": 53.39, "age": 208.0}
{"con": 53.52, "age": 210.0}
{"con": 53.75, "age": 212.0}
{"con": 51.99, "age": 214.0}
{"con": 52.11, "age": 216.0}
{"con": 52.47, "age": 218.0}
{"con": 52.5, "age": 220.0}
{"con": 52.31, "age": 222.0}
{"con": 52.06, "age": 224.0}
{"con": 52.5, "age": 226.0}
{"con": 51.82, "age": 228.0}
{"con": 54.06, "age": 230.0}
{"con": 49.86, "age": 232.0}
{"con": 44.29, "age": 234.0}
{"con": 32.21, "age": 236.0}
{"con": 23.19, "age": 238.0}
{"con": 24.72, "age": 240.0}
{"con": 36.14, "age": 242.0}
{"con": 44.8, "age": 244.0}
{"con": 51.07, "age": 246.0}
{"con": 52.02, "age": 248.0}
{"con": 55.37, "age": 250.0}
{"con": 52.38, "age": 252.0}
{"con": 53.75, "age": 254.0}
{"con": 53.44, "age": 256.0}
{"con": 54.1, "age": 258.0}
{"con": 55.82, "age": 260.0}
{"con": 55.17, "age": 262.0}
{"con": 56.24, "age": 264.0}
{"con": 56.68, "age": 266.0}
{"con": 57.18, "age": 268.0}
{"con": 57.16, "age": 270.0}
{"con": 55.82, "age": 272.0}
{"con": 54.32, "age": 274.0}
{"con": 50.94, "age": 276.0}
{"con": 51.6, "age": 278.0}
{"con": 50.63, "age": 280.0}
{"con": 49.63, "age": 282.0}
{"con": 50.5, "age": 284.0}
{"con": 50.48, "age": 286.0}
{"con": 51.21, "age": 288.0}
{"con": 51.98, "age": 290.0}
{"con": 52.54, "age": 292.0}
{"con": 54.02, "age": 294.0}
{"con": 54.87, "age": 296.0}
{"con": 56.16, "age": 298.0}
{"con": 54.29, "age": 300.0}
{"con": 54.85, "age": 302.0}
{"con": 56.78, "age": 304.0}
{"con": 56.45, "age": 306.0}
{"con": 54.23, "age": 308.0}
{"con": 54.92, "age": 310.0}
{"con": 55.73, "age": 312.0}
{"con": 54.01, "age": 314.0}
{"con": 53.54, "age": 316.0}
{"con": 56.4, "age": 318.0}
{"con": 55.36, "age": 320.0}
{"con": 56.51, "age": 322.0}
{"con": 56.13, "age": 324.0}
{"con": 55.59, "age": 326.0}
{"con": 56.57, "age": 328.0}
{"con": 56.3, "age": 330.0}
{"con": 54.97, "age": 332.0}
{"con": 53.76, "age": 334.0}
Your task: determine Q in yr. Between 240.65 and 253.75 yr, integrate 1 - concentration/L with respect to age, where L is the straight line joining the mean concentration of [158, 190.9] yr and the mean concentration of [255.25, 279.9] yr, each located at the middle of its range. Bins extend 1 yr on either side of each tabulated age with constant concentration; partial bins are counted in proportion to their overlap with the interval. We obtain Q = 1.5 yr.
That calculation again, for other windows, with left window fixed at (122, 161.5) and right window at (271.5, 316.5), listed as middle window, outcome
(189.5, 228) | 0.6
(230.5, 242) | 3.8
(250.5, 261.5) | -0.1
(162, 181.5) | -0.1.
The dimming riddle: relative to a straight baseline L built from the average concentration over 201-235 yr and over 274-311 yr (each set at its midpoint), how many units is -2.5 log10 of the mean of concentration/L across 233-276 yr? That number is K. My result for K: 0.08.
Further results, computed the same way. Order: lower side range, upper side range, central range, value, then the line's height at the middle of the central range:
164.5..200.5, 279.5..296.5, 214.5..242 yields 0.16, 52.8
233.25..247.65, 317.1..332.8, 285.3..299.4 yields -0.09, 48.7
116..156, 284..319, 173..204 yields 0.01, 53.9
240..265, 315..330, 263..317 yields -0.01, 53.4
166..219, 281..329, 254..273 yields -0.03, 53.9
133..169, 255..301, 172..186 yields -0.02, 53.5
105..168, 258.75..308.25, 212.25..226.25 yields 0.03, 53.9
